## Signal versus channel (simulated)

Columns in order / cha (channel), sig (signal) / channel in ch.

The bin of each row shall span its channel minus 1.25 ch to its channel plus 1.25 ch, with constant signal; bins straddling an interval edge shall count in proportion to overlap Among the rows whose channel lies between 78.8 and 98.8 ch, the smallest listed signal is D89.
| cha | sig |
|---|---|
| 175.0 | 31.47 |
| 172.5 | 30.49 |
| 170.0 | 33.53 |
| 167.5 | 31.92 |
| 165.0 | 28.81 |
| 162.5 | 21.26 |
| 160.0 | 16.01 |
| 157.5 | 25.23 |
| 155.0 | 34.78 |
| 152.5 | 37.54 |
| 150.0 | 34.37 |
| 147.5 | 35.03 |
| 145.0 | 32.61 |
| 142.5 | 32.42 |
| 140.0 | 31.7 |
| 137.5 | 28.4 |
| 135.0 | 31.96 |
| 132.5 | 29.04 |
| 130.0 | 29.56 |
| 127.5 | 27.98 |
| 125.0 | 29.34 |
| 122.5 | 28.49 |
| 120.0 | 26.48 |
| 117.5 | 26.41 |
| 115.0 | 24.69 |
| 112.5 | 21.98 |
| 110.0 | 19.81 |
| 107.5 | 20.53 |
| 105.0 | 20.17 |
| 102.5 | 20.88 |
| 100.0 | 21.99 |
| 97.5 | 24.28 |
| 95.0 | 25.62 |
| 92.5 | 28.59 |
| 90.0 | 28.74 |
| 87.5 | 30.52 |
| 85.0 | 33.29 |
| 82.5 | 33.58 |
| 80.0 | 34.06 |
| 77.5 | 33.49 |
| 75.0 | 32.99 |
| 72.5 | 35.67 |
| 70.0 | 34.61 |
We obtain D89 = 24.28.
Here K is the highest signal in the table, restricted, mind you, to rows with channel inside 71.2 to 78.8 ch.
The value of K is 35.67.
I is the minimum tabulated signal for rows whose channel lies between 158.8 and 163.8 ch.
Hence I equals 16.01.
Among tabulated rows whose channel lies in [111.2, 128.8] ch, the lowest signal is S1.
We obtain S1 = 21.98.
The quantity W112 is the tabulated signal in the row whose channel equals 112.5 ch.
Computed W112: 21.98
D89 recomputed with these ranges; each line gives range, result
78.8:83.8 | 33.58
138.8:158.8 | 25.23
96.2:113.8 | 19.81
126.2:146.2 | 27.98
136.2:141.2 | 28.4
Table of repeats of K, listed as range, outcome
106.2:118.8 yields 26.41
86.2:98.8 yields 30.52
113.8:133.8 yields 29.56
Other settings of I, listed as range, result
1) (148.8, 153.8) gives 34.37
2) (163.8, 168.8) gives 28.81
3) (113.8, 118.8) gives 24.69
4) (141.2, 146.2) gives 32.42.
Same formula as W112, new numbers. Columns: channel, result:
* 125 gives 29.34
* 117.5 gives 26.41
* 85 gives 33.29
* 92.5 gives 28.59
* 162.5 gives 21.26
